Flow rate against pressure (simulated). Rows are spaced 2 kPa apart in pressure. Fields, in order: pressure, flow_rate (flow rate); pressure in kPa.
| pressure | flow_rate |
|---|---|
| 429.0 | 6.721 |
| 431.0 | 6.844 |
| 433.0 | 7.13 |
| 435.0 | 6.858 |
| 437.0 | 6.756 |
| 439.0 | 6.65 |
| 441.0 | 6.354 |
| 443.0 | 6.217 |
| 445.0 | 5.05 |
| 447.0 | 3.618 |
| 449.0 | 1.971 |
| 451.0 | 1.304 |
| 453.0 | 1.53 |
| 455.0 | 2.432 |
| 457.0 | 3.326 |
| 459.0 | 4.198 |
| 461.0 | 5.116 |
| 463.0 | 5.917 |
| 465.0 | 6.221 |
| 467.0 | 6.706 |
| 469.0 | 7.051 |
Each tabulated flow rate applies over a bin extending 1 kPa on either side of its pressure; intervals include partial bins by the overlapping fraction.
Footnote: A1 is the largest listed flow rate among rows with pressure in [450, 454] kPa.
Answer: 1.53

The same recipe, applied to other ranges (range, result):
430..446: 7.13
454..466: 6.221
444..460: 5.05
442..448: 6.217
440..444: 6.354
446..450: 3.618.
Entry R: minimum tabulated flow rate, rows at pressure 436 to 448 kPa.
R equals 3.618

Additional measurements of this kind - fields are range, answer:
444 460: 1.304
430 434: 6.844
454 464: 2.432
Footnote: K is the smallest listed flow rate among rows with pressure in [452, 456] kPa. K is 1.53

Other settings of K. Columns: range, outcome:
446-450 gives 1.971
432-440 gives 6.65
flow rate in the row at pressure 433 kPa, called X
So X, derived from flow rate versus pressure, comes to 7.13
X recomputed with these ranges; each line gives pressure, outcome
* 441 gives 6.354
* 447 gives 3.618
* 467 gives 6.706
